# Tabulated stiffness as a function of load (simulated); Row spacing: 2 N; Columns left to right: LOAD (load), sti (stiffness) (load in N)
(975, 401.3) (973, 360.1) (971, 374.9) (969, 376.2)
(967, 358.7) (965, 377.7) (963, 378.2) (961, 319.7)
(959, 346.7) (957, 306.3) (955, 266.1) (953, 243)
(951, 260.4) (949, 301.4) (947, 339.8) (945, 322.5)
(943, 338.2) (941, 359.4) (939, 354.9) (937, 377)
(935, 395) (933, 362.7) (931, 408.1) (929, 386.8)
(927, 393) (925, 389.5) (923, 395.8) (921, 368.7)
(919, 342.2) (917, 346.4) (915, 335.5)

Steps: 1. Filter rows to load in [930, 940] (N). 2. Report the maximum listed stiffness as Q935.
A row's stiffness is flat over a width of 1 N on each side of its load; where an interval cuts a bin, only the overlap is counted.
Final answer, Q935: 408.1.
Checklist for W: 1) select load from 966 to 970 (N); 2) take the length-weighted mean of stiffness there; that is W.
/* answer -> 367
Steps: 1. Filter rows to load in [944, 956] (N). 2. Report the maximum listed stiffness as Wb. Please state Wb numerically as 339.8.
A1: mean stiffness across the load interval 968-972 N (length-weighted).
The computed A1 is 376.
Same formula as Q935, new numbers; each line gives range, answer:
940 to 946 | 359.4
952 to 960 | 346.7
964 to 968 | 377.7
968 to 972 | 376.2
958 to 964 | 378.2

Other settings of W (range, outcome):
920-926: 385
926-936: 389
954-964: 323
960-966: 359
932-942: 370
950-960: 284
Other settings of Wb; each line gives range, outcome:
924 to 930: 393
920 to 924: 395.8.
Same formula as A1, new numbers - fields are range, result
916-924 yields 363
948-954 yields 268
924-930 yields 390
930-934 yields 385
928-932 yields 397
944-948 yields 331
